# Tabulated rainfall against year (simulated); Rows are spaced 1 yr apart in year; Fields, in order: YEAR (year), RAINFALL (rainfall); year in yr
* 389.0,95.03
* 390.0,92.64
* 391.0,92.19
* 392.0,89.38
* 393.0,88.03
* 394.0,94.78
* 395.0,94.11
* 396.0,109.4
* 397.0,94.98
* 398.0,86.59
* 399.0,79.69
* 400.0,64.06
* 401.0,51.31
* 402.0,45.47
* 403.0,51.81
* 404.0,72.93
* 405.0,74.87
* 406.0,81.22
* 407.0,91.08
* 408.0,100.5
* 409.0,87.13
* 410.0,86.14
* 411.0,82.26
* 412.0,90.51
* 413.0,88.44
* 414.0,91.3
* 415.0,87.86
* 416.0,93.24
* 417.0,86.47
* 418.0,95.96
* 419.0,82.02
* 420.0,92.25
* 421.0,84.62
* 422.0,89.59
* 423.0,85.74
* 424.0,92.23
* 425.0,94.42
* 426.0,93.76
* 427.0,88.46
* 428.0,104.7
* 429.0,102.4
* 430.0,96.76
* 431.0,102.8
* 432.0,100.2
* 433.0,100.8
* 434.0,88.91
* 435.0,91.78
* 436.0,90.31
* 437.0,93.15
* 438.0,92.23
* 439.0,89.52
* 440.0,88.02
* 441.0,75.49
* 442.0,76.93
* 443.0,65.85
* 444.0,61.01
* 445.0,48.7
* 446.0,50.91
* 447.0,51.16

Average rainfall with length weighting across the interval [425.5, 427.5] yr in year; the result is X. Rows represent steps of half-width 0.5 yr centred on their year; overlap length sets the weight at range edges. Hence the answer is 91.1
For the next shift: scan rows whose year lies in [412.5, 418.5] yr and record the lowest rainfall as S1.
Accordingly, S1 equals 86.47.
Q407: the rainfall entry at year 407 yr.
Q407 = 91.08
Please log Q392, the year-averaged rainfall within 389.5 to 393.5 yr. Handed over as 90.6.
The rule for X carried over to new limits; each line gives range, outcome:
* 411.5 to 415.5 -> 89.5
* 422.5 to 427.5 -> 90.9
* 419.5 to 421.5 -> 88.4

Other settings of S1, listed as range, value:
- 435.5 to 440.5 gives 88.02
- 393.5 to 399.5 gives 79.69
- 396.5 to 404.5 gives 45.47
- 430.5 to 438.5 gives 88.91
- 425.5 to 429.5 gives 88.46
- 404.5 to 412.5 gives 74.87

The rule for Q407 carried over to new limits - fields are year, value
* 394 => 94.78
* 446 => 50.91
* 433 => 100.8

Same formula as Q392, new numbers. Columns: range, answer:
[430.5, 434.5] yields 98.2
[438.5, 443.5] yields 79.2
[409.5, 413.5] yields 86.8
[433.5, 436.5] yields 90.3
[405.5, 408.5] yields 90.9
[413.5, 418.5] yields 91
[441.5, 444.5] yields 67.9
